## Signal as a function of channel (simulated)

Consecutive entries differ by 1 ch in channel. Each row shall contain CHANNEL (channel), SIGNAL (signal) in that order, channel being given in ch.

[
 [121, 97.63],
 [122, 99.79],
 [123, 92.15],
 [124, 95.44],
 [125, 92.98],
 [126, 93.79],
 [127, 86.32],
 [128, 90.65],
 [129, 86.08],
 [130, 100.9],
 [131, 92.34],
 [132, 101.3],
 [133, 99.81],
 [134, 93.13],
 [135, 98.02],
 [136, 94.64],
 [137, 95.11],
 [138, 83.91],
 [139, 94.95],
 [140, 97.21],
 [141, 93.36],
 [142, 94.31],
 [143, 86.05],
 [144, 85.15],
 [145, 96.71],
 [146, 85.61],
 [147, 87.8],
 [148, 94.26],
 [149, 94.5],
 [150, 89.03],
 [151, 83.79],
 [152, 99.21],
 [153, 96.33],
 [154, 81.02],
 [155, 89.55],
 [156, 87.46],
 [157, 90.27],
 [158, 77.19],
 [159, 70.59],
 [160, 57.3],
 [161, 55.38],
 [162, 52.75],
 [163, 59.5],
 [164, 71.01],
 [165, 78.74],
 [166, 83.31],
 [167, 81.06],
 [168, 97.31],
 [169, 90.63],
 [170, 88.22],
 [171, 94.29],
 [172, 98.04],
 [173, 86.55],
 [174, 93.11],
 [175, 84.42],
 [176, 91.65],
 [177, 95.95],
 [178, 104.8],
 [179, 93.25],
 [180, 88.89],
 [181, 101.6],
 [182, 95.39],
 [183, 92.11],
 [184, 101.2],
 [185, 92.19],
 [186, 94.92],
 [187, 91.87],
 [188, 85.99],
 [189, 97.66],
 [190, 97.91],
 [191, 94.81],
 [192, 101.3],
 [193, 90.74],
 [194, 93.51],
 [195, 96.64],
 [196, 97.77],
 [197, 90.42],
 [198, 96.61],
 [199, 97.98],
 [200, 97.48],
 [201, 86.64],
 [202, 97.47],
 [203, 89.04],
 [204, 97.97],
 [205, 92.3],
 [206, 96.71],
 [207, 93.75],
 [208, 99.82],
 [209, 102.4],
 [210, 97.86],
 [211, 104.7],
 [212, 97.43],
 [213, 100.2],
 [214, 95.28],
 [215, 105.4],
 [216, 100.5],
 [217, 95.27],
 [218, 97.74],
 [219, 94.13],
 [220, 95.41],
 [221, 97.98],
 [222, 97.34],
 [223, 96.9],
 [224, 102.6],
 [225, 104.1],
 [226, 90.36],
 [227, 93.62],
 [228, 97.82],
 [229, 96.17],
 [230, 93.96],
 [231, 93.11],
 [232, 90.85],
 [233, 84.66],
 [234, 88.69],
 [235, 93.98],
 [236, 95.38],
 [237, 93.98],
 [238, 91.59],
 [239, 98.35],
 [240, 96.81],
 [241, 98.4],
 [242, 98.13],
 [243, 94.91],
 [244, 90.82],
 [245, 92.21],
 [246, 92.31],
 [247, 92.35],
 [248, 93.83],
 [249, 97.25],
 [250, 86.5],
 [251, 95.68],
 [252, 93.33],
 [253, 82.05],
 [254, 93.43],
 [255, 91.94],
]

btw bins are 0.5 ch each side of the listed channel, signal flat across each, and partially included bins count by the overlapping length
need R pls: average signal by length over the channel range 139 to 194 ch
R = 88.3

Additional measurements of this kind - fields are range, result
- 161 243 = 93.3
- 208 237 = 96.6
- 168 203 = 94.1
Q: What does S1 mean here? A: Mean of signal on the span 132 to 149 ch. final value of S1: 92.8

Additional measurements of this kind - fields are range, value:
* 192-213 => 96.1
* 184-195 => 94.5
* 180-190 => 94.6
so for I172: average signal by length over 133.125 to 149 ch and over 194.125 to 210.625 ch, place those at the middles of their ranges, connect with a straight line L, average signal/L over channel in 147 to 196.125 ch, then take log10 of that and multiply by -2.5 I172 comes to 0.069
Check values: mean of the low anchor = 92.3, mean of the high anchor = 95.7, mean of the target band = 88.2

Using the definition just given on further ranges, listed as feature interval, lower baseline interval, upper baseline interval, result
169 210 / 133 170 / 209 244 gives -0.04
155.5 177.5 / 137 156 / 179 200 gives 0.15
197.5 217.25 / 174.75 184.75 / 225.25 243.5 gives -0.03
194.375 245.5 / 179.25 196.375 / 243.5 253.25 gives -0.03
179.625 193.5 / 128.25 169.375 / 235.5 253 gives -0.06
